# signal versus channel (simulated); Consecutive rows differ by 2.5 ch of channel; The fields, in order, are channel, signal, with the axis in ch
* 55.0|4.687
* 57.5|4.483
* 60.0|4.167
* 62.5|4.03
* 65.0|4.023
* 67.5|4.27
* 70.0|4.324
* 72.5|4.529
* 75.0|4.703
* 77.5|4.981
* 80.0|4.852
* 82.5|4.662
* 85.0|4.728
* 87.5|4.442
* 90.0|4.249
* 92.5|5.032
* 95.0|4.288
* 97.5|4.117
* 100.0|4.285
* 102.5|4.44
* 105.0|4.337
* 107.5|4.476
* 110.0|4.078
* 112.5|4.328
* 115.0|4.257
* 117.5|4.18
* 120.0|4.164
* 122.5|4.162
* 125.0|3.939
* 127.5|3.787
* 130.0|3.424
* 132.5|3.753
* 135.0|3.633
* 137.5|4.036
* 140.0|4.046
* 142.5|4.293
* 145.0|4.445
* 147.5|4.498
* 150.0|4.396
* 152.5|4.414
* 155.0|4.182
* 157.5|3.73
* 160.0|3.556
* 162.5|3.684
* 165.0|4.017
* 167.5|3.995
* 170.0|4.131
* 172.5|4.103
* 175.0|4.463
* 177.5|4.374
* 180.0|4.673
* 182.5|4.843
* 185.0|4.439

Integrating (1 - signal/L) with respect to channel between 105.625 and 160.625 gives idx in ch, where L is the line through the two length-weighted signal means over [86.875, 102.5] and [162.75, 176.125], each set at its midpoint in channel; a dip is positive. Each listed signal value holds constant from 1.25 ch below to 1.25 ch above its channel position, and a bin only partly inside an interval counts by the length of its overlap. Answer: 2.07 ch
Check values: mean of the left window 4.4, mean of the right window 4.1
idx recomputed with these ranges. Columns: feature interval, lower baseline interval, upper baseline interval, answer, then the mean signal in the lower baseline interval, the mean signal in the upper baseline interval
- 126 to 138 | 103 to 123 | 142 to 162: 1.4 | 4.26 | 4.17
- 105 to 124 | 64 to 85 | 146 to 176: 0.5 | 4.56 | 4.1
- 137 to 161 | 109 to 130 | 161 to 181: -0.3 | 4.07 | 4.17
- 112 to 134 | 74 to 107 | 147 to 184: 2.1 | 4.54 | 4.2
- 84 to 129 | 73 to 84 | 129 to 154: 1.9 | 4.78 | 4.1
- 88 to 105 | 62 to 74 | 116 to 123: -0.8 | 4.26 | 4.17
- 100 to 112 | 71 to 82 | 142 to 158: 0.6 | 4.75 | 4.3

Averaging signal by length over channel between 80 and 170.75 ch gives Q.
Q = 4.18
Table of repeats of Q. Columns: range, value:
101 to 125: 4.25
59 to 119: 4.41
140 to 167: 4.11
